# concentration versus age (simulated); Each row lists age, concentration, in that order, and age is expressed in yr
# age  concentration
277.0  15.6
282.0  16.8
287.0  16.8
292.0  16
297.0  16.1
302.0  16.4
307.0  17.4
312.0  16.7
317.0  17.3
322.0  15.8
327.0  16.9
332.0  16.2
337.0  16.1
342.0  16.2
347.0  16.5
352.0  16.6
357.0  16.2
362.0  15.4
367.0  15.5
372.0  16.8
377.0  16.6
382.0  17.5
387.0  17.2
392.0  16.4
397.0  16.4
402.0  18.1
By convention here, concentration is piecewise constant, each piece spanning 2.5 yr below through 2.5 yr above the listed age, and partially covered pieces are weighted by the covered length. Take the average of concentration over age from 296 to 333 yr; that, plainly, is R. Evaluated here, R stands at 16.6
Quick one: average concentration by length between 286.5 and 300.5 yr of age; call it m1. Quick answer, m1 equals 16.2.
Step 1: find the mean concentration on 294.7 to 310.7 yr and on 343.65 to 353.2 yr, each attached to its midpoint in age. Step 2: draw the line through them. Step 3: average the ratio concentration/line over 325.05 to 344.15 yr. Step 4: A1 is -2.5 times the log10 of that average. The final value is 0.014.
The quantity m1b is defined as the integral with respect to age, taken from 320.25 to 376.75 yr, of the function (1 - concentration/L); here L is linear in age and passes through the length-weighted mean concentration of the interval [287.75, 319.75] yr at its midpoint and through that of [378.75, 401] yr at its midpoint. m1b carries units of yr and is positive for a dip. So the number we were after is 1.96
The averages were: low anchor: 16.7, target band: 16.2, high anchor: 16.9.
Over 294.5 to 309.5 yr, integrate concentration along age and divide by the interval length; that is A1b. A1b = 16.6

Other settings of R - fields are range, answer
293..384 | 16.4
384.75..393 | 16.9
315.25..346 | 16.4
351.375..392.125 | 16.5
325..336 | 16.5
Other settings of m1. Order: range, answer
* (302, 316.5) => 17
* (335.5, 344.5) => 16.2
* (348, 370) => 16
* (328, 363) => 16.2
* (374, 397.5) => 16.9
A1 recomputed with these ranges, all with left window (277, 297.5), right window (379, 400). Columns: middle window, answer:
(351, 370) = 0.06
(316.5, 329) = 0.00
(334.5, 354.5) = 0.02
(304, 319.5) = -0.04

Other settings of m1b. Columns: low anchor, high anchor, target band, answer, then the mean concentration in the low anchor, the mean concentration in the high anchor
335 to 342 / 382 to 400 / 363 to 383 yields 0.18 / 16.1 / 16.8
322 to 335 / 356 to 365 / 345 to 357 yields -0.43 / 16.4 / 15.7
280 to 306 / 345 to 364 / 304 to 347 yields -0.65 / 16.5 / 16.2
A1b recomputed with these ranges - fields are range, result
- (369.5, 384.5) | 17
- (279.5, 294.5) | 16.5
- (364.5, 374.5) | 16.1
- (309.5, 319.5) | 17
